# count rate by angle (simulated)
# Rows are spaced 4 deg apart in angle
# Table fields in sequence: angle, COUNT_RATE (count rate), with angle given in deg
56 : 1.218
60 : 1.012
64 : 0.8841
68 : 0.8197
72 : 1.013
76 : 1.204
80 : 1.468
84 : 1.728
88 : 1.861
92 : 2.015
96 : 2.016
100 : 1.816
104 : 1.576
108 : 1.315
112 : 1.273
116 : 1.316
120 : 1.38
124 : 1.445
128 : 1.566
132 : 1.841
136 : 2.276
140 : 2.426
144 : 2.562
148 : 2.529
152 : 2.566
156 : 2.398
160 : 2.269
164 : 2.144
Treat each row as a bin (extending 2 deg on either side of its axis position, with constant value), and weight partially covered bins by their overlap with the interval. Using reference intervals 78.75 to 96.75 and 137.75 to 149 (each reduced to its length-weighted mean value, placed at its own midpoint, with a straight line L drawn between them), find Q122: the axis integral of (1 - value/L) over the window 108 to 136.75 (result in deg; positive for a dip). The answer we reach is 9.2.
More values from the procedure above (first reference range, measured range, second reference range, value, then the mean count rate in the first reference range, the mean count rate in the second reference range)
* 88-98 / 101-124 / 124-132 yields 4.9 deg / 1.98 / 1.6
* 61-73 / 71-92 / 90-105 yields -2.2 deg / 0.906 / 1.87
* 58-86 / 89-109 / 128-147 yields -2.5 deg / 1.16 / 2.21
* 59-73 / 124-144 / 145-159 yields 1.4 deg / 0.921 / 2.49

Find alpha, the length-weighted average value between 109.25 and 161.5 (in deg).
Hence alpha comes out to 1.98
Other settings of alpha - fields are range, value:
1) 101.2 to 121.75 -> 1.39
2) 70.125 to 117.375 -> 1.55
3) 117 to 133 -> 1.53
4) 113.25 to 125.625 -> 1.37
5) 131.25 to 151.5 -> 2.37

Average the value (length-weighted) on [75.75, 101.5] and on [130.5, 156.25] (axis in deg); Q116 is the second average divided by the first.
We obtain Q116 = 1.3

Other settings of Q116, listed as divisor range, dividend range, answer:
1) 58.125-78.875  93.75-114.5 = 1.59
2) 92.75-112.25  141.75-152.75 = 1.54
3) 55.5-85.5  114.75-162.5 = 1.78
